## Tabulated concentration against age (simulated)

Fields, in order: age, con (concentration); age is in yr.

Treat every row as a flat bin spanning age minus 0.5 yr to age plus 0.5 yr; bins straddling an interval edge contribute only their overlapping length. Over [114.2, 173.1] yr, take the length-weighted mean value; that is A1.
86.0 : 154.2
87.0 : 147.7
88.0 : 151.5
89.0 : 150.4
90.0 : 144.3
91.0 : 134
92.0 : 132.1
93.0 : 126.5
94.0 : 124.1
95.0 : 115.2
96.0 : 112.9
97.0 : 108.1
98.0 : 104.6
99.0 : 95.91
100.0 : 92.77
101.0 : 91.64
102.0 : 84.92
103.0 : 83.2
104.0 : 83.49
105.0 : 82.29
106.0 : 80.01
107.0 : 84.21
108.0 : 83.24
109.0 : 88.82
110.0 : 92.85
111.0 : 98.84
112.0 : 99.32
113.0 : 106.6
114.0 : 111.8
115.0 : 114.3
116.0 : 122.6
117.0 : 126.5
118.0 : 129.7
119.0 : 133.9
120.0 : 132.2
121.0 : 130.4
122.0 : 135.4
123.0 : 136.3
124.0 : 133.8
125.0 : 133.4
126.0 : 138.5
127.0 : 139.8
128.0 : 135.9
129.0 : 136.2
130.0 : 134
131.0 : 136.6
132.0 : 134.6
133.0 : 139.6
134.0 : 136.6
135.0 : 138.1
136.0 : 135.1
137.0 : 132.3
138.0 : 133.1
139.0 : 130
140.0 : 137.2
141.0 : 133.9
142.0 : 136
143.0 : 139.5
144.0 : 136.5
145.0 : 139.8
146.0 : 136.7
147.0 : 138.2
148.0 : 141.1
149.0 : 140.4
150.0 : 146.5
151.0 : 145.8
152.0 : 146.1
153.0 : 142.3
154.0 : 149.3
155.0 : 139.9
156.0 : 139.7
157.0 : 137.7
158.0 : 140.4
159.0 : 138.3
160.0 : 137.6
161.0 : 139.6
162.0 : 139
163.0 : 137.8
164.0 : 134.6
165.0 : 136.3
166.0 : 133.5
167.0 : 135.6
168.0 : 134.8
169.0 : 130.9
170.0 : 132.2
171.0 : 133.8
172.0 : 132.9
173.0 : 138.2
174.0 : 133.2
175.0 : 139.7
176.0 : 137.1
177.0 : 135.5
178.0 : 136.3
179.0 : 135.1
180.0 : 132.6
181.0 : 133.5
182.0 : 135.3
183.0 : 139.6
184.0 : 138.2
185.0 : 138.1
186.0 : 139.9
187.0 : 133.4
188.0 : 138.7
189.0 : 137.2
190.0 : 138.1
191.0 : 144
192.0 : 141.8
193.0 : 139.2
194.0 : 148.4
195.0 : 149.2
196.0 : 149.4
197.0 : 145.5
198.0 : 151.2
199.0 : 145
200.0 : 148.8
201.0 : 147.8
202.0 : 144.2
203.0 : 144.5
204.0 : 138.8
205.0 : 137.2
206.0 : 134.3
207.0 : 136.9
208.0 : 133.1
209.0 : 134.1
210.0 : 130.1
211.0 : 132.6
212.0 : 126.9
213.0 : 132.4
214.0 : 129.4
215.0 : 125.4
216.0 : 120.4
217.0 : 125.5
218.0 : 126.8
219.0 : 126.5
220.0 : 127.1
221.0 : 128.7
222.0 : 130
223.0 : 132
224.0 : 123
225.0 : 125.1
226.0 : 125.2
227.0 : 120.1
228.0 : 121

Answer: 136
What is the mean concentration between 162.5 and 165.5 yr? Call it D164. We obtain 136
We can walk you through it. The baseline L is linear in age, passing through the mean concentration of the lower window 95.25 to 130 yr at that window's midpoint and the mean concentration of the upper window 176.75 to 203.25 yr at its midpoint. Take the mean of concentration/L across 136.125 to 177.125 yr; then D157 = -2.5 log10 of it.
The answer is -0.08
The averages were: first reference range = 111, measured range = 138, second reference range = 141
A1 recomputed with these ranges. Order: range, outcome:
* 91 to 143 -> 118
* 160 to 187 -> 136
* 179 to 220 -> 137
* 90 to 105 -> 107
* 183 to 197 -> 141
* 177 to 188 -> 136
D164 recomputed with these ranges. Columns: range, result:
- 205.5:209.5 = 135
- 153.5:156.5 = 143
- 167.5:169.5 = 133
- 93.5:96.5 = 117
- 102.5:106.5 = 82.2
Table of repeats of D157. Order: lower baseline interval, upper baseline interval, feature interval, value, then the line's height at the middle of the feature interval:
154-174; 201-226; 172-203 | -0.05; 134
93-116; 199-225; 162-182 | -0.13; 120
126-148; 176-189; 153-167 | -0.02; 136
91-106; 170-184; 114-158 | -0.15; 119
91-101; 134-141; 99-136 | 0.08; 124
